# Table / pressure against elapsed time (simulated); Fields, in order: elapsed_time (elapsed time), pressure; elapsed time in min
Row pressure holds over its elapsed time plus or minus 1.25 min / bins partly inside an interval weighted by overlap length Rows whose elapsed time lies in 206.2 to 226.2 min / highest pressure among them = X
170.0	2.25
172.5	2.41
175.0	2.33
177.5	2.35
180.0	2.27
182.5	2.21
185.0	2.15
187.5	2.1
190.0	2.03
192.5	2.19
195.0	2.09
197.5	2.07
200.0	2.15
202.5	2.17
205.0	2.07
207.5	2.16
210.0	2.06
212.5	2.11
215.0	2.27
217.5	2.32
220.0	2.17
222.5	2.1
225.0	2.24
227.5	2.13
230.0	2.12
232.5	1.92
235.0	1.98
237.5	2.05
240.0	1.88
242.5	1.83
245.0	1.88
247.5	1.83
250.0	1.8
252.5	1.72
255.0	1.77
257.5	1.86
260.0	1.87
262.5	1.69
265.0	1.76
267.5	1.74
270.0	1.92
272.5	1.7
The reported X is 2.32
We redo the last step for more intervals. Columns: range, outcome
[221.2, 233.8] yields 2.24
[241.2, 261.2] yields 1.88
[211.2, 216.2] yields 2.27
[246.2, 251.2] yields 1.83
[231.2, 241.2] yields 2.05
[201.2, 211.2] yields 2.17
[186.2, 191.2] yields 2.1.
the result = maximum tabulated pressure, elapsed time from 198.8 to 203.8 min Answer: 2.17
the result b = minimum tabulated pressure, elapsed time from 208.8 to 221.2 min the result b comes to 2.06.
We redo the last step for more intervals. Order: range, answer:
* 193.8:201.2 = 2.07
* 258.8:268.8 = 1.69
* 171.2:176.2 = 2.33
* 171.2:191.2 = 2.03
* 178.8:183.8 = 2.21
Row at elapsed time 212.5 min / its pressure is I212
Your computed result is 2.11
